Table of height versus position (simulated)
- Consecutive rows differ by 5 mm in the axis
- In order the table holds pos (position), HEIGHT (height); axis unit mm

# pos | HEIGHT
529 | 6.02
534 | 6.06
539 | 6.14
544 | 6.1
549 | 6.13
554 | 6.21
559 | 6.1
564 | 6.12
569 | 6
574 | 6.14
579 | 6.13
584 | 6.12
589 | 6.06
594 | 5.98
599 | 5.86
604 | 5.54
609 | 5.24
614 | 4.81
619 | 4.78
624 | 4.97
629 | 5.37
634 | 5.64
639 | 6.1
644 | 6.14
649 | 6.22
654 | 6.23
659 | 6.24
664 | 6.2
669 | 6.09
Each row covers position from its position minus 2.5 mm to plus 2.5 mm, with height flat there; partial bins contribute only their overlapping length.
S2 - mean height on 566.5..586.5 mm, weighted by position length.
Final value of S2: 6.1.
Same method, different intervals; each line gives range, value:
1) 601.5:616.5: 5.2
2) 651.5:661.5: 6.24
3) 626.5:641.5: 5.7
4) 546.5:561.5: 6.15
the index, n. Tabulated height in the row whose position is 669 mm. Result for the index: 6.09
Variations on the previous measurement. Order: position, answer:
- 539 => 6.14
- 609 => 5.24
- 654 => 6.23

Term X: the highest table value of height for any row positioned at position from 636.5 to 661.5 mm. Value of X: 6.24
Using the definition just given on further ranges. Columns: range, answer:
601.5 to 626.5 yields 5.54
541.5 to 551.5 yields 6.13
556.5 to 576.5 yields 6.14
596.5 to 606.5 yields 5.86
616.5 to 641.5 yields 6.1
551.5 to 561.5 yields 6.21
